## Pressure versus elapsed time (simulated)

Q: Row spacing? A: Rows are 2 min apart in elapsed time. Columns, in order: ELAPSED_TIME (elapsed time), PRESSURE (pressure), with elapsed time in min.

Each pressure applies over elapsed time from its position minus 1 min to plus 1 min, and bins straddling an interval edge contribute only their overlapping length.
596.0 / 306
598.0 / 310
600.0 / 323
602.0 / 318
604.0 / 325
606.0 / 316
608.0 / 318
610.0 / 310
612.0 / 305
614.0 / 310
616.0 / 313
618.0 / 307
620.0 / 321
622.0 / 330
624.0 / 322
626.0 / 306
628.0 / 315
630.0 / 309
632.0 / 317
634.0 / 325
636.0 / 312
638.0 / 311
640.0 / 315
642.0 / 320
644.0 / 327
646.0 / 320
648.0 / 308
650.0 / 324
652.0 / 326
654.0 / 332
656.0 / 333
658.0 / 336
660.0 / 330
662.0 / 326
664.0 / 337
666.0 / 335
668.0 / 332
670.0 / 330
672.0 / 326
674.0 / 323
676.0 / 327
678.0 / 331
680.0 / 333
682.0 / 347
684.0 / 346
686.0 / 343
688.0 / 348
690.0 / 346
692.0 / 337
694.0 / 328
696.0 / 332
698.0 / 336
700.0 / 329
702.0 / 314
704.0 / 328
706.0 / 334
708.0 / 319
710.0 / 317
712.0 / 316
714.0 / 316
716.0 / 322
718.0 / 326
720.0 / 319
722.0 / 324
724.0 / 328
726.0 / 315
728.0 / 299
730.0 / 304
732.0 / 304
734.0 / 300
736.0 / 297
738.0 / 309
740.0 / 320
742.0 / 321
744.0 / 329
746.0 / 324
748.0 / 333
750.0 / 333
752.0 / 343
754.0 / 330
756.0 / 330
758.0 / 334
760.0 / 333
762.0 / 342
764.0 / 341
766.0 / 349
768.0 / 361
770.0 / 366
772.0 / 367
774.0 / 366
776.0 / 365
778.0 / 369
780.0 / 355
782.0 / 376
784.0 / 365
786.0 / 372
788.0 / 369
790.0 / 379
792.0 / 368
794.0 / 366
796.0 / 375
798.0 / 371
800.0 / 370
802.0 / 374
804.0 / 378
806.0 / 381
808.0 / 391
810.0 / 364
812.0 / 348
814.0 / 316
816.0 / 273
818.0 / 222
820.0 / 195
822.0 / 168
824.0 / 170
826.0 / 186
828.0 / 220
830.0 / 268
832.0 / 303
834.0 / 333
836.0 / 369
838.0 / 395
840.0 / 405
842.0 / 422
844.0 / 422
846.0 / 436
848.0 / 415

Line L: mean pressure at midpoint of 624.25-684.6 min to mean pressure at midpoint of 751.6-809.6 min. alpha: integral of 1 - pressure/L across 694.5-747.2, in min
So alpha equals 3.9 min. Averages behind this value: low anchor 325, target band 319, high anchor 362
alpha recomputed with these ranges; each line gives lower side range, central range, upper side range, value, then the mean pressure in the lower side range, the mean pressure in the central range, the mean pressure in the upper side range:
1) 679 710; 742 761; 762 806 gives 1.24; 334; 332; 367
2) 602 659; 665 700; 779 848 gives -1.25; 318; 335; 337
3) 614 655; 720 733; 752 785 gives 1.10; 318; 313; 353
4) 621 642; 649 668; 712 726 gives -0.78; 316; 331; 322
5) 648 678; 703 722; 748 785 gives 0.98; 329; 322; 351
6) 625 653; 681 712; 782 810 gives 0.40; 317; 333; 374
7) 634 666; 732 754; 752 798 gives 1.82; 324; 321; 358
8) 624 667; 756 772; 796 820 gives -0.58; 322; 347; 339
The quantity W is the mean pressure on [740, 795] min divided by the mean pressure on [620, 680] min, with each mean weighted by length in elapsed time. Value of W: 1.08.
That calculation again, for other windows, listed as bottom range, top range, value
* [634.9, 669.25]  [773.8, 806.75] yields 1.14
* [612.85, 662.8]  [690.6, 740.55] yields 1.00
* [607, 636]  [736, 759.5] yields 1.04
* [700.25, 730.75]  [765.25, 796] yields 1.15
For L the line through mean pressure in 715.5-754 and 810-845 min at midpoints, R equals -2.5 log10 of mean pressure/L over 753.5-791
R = -0.153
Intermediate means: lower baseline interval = 319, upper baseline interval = 297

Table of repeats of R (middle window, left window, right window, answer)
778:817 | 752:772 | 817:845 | -0.147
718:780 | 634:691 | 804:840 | -0.075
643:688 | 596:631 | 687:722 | -0.030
